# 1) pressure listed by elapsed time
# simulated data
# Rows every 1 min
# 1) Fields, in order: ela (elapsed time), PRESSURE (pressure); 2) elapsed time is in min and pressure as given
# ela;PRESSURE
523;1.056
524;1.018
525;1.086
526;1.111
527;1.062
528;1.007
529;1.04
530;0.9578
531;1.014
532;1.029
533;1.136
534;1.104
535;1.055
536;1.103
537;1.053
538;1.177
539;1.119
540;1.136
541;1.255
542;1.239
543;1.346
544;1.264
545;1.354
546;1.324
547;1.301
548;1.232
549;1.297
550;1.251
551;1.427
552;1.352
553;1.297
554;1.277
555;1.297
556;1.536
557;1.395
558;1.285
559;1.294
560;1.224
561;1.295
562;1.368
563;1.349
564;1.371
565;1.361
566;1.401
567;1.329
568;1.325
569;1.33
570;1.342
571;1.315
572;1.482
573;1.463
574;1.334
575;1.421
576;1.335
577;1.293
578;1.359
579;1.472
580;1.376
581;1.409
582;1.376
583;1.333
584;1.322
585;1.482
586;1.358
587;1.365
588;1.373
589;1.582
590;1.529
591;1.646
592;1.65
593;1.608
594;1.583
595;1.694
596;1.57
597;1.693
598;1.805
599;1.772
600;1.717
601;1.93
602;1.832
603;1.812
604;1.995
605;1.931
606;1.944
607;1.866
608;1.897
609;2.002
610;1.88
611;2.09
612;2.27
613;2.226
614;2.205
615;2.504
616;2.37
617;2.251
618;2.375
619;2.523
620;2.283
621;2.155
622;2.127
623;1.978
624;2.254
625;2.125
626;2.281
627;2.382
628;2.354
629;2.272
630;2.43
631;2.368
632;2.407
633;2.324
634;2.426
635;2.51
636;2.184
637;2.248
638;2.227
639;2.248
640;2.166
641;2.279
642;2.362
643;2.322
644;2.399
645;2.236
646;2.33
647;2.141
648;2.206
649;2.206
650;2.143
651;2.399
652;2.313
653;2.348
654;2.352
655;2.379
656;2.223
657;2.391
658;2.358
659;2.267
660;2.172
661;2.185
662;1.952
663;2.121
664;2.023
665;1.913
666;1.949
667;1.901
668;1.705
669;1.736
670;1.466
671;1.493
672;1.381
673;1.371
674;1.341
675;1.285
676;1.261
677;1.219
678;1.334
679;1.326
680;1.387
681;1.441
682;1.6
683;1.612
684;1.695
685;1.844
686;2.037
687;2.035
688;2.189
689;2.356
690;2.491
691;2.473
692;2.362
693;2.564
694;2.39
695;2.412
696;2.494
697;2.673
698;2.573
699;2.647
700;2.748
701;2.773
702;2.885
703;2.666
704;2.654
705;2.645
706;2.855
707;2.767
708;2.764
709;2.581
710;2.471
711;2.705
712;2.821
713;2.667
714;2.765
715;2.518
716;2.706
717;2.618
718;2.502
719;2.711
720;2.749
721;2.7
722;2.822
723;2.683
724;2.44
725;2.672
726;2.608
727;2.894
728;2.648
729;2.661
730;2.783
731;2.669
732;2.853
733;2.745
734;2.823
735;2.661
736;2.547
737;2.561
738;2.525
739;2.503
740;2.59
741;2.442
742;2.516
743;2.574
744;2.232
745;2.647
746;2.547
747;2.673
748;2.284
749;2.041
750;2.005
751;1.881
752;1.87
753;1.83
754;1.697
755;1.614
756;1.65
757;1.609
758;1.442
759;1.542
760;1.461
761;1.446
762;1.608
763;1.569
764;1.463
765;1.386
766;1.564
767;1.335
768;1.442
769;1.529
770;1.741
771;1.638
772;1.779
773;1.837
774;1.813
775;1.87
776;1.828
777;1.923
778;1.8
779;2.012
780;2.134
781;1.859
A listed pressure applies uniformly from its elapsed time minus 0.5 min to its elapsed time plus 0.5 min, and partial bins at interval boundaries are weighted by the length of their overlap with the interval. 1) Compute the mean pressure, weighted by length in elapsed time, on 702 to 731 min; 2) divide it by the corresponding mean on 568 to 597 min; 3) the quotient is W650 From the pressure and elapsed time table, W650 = 1.9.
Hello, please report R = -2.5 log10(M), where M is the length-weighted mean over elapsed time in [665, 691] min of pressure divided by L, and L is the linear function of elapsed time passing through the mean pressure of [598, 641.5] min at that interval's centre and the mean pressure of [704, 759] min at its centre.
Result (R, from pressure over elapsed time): 0.35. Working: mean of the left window 2.17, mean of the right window 2.47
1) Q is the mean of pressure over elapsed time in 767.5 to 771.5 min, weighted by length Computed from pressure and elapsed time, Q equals 1.59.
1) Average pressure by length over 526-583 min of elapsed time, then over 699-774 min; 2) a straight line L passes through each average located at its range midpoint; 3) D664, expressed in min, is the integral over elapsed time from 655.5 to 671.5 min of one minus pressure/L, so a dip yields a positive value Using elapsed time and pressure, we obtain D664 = -0.9 min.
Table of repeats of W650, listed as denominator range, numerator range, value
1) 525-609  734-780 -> 1.40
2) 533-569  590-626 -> 1.55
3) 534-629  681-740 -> 1.58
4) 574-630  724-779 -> 1.14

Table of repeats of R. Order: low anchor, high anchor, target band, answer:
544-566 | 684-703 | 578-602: 0.040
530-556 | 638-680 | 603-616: -0.243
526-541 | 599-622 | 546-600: 0.122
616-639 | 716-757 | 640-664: 0.035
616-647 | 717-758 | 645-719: 0.081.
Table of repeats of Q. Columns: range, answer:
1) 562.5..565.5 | 1.36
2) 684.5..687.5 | 1.97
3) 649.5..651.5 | 2.27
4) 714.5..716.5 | 2.61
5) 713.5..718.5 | 2.62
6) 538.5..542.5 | 1.19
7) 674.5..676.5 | 1.27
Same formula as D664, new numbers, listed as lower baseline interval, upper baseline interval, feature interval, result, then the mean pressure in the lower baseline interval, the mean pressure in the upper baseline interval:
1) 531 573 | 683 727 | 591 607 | -1.0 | 1.28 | 2.55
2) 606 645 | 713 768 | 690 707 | -2.6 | 2.25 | 2.27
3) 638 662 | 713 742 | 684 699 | 0.9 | 2.27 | 2.65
